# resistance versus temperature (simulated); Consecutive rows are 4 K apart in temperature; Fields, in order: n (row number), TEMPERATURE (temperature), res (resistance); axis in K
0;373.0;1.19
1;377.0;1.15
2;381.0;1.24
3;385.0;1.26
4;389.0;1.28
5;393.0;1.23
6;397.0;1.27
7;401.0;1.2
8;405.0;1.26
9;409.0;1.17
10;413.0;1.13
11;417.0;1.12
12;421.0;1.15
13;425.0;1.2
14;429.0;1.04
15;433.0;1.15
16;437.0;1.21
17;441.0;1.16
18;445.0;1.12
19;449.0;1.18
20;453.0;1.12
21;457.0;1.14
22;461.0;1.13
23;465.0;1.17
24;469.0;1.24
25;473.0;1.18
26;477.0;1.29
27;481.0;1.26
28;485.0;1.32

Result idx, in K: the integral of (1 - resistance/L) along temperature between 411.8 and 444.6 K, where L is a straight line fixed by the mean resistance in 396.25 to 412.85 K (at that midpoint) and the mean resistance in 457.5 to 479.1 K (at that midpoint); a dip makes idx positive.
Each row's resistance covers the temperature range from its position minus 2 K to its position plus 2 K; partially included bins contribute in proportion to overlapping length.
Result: 1.7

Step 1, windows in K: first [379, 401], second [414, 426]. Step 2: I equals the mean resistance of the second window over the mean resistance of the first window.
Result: 0.92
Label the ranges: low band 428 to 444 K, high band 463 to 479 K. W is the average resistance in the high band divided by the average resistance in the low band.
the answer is 1.07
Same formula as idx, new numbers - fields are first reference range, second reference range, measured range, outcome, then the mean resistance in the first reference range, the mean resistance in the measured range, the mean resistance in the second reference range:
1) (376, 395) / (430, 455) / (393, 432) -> 0.76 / 1.24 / 1.17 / 1.15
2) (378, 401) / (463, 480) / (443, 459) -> 1.15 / 1.25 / 1.14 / 1.22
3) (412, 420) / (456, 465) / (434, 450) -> -0.42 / 1.13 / 1.17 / 1.14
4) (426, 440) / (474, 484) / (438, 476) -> 1.35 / 1.14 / 1.16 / 1.27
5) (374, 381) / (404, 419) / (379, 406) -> -1.71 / 1.18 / 1.25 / 1.16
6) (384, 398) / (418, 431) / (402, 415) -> 0.05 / 1.26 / 1.19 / 1.13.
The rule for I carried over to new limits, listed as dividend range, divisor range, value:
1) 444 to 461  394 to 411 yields 0.93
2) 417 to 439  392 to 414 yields 0.95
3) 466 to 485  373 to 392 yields 1.02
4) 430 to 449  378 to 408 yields 0.93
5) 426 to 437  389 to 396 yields 0.90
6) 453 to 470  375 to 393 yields 0.94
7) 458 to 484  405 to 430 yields 1.06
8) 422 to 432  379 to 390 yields 0.89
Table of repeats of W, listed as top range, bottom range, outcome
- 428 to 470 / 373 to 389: 0.94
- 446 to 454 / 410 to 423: 1.01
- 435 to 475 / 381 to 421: 0.96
